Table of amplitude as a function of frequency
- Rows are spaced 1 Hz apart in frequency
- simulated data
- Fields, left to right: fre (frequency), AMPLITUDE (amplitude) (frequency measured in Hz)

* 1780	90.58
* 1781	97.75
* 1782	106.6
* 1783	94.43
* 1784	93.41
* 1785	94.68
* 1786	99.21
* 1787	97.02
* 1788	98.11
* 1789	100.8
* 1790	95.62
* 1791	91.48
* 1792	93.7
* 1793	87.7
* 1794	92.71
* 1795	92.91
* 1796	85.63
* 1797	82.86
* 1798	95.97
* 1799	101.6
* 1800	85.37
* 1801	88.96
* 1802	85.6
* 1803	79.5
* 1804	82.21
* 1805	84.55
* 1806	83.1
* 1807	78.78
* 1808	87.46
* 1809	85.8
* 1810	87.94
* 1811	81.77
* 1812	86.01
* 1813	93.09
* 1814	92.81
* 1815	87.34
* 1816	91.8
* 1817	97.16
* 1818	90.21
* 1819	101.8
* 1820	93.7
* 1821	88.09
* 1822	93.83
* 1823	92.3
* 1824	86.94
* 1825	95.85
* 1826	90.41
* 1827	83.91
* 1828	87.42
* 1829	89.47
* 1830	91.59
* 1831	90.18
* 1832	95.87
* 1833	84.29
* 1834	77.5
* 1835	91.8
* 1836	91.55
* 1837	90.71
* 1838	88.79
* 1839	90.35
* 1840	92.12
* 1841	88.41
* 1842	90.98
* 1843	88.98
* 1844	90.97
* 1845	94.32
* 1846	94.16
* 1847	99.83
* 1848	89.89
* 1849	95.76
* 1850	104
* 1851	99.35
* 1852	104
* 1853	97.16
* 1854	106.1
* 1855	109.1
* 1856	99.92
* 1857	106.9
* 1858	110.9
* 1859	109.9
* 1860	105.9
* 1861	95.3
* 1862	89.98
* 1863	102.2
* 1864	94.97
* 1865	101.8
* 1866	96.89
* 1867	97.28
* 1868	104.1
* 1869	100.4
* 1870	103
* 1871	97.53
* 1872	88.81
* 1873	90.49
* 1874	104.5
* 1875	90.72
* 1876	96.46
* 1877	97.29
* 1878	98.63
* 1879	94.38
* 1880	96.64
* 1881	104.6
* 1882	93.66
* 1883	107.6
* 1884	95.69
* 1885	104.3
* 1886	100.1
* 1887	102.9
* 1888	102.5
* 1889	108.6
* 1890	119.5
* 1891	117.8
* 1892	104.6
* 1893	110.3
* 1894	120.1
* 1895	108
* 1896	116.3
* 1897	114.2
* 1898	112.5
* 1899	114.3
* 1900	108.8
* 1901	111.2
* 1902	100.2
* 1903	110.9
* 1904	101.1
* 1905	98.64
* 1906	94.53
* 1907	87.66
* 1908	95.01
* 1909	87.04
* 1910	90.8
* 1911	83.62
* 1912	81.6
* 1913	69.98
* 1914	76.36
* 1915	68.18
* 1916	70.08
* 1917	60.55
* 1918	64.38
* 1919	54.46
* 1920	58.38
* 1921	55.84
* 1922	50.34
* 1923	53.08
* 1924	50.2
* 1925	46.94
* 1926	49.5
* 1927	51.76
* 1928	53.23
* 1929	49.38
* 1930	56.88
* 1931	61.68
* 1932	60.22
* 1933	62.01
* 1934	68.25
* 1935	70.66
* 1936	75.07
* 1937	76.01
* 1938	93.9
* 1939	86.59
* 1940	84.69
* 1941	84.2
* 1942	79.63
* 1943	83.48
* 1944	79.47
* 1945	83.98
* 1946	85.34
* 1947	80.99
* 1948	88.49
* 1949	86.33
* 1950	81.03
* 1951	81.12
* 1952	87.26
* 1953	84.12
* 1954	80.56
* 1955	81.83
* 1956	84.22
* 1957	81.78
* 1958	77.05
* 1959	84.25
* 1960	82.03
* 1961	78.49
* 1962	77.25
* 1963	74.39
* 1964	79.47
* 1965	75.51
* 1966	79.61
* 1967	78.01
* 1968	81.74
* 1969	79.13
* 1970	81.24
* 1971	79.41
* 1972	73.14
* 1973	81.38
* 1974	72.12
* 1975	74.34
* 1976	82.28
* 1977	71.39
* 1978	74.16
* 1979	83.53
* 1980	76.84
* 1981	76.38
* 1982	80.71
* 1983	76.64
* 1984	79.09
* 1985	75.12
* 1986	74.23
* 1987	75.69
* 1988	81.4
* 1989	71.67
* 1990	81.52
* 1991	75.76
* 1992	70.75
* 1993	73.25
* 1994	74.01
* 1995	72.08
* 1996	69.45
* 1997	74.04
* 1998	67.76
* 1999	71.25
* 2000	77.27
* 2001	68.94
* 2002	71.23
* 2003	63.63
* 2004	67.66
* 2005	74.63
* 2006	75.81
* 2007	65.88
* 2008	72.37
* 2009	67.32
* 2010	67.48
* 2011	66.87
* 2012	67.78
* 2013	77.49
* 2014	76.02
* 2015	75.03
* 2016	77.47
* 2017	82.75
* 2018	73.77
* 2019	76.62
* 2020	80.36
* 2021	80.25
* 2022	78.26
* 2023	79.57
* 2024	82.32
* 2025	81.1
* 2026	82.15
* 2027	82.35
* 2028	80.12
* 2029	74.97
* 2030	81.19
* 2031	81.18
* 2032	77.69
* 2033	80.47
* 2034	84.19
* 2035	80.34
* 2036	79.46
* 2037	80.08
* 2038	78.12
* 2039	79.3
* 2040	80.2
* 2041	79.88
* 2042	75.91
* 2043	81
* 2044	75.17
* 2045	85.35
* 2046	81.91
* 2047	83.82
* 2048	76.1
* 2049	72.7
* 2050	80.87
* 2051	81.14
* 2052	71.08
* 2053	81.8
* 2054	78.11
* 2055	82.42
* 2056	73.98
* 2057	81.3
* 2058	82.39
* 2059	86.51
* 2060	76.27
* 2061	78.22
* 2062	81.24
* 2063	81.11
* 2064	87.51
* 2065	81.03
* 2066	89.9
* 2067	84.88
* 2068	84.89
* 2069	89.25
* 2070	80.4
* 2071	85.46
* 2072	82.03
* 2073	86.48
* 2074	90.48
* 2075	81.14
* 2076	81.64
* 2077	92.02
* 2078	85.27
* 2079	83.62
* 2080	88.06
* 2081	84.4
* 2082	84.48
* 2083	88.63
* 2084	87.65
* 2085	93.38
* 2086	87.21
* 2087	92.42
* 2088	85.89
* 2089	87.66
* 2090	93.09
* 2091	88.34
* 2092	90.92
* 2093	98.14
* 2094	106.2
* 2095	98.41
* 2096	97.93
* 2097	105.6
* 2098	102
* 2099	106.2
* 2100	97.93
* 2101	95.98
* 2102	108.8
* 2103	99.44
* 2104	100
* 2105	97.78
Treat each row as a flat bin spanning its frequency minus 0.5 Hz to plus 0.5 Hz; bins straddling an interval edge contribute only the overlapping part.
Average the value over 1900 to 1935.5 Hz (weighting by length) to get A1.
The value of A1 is 72.1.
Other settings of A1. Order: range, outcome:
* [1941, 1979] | 80.3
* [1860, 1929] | 90.7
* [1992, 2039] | 75.5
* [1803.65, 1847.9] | 89.7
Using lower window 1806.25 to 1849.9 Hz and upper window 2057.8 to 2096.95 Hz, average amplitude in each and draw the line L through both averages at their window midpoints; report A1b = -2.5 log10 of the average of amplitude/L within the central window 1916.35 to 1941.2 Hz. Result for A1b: 0.38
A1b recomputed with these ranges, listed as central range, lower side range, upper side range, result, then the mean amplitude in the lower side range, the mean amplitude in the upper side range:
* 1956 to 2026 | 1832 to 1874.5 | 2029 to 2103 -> 0.18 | 96.7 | 85.6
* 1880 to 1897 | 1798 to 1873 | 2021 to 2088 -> -0.18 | 93.2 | 82.2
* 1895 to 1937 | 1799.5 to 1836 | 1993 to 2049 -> 0.08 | 88.5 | 76.3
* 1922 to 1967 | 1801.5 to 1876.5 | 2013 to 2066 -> 0.16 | 93.4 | 79.7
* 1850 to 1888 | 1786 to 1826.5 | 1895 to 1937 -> -0.21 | 90.3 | 77.1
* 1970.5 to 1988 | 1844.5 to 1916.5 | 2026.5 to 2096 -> 0.18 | 99.5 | 83.7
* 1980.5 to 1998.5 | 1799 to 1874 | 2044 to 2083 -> 0.15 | 93.2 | 82.6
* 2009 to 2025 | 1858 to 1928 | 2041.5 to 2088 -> 0.13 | 91.8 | 83.1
